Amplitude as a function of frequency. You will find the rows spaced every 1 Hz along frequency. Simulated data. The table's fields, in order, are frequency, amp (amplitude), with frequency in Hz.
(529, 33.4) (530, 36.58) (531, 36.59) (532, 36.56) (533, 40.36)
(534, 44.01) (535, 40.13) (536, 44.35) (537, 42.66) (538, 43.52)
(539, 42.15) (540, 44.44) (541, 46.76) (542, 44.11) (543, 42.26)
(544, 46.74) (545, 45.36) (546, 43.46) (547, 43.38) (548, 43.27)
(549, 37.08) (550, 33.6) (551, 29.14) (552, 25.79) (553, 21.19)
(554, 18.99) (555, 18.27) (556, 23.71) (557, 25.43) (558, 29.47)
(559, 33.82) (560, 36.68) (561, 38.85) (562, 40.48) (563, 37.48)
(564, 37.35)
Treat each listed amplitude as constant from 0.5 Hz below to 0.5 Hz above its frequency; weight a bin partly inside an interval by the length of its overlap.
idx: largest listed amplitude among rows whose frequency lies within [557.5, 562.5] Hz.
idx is 40.48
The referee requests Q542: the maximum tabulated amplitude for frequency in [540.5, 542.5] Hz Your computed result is 46.76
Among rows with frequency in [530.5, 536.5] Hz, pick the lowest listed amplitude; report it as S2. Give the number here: 36.56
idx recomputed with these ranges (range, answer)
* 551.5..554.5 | 25.79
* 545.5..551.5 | 43.46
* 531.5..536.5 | 44.35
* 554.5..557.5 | 25.43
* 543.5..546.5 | 46.74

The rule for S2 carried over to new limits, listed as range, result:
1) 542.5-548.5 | 42.26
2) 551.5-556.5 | 18.27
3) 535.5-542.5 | 42.15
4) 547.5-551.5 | 29.14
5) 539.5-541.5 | 44.44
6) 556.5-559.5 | 25.43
